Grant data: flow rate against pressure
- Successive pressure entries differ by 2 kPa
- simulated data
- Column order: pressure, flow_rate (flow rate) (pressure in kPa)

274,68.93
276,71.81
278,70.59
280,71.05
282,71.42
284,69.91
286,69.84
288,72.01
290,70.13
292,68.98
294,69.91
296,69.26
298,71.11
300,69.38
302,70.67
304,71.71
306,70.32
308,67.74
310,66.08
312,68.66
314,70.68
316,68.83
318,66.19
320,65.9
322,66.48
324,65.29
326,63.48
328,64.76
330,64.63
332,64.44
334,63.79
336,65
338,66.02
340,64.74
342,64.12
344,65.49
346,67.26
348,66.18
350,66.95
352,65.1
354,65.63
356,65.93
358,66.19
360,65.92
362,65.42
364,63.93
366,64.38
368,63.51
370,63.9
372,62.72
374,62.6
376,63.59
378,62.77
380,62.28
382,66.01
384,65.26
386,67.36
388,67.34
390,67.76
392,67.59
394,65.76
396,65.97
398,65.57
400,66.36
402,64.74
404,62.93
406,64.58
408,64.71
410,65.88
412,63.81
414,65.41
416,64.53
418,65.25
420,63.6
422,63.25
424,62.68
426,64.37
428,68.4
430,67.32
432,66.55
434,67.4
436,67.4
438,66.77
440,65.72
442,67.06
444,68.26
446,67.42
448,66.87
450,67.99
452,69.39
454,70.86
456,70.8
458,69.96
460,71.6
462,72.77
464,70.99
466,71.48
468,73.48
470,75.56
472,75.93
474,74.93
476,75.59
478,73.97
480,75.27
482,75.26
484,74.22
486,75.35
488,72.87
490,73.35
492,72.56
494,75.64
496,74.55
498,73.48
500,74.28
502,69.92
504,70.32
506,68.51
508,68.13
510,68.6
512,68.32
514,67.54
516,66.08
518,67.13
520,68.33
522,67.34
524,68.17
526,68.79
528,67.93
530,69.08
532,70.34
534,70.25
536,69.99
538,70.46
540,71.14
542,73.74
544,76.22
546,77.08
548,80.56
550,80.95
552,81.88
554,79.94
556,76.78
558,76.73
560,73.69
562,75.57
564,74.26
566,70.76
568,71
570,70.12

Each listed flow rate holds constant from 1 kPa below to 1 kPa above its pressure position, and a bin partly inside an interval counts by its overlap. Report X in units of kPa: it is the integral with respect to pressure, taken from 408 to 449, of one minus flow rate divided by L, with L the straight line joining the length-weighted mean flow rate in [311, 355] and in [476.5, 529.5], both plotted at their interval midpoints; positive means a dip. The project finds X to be 1.73 kPa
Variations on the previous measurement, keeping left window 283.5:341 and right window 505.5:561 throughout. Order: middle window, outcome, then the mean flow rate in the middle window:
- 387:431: 2.7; 65.4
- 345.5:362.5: 0.6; 66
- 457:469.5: -0.2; 71.9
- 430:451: 0.9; 67.2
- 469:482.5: -0.8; 75.2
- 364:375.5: 0.9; 63.5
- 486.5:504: -0.5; 73.2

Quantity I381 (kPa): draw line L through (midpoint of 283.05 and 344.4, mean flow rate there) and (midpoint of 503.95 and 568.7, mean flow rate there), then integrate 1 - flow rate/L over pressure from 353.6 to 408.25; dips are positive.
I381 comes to 3.11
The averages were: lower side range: 67.6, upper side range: 72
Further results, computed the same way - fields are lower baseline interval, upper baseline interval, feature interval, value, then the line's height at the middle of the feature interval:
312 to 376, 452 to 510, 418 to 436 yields 1.1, 69.9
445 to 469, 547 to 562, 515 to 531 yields 1.7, 75.8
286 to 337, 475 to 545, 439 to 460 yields 0.5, 70.2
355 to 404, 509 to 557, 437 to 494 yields -2.3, 68.9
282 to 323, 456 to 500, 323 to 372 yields 3.7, 70.4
